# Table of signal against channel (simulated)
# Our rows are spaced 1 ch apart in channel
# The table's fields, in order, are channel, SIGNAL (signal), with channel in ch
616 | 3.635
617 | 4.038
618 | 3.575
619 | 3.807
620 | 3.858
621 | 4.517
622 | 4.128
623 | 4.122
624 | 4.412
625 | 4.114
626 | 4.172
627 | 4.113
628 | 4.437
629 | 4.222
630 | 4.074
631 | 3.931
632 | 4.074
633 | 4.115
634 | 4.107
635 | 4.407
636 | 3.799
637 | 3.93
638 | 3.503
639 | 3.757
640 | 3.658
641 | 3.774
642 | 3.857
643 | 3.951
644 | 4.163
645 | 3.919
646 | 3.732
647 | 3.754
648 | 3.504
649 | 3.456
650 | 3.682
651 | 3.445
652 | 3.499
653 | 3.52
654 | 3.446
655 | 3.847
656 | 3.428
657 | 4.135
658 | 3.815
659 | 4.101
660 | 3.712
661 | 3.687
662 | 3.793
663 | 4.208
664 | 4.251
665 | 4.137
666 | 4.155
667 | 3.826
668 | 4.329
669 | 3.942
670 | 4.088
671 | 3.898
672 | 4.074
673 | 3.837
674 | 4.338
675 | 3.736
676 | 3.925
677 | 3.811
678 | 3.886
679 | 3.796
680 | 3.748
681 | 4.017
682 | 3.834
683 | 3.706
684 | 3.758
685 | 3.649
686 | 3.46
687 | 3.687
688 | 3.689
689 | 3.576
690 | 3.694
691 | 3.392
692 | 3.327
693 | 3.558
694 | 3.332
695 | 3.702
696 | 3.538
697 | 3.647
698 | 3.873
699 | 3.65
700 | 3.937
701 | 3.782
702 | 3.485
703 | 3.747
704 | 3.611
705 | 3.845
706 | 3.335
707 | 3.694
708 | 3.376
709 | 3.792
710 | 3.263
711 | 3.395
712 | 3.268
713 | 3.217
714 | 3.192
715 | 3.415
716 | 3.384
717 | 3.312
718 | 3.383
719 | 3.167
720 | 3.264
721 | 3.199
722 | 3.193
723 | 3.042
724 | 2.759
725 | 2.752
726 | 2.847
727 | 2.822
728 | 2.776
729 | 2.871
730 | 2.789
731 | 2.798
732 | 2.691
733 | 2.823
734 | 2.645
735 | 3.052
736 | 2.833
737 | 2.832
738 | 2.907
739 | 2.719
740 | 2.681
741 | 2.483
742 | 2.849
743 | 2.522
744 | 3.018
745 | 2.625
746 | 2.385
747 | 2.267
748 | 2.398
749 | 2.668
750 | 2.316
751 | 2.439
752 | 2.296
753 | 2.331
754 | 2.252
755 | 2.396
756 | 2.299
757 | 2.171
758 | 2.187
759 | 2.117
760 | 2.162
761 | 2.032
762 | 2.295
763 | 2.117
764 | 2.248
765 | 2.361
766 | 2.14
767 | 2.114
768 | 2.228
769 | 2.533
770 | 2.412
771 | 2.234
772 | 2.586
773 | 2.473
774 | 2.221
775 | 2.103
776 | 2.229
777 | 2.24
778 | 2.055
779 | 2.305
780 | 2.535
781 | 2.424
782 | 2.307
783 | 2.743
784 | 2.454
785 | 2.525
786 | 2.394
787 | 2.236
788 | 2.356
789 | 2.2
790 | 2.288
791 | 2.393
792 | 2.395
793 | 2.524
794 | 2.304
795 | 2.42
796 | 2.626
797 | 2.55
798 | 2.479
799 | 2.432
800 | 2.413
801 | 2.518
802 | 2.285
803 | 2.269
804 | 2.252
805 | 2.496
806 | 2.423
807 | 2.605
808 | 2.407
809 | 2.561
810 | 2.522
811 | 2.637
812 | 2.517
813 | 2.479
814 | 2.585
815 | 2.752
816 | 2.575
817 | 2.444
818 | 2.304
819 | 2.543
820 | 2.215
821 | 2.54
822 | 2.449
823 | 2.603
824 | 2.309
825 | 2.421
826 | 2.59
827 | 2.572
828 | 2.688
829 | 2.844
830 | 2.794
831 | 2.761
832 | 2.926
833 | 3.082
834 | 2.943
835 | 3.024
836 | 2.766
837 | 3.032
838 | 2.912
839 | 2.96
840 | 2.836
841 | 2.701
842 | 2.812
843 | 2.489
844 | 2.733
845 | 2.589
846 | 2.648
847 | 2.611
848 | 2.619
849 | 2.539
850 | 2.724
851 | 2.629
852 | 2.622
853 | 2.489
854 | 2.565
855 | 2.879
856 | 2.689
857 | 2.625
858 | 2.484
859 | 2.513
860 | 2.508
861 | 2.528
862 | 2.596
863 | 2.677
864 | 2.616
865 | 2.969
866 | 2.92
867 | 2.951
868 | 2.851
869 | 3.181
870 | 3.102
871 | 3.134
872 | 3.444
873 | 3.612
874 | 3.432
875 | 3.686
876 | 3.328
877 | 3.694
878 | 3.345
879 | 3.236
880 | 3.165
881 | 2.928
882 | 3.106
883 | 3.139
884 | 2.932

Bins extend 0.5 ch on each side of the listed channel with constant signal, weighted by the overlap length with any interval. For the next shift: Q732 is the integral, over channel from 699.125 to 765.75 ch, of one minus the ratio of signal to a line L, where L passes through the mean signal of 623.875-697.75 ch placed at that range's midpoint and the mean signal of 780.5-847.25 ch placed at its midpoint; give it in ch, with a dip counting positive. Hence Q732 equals 8.1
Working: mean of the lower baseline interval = 3.84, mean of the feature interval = 2.87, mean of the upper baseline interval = 2.56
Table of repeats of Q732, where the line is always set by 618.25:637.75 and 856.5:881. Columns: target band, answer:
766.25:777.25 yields 3.67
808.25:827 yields 4.32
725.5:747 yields 5.18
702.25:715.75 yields 0.98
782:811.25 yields 7.98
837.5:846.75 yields 1.19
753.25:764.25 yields 4.10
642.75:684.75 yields 0.99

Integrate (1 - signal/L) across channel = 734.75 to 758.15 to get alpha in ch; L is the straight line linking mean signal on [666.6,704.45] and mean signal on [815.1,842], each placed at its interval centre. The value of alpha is 5.4 ch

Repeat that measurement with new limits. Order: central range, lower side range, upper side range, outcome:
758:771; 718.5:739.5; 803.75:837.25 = 2.59 ch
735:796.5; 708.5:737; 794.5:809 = 7.29 ch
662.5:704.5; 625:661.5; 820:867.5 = -2.04 ch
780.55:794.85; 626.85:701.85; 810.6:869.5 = 2.95 ch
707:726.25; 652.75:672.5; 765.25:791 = -0.33 ch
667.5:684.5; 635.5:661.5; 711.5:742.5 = -2.25 ch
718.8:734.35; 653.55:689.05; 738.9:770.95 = -0.09 ch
